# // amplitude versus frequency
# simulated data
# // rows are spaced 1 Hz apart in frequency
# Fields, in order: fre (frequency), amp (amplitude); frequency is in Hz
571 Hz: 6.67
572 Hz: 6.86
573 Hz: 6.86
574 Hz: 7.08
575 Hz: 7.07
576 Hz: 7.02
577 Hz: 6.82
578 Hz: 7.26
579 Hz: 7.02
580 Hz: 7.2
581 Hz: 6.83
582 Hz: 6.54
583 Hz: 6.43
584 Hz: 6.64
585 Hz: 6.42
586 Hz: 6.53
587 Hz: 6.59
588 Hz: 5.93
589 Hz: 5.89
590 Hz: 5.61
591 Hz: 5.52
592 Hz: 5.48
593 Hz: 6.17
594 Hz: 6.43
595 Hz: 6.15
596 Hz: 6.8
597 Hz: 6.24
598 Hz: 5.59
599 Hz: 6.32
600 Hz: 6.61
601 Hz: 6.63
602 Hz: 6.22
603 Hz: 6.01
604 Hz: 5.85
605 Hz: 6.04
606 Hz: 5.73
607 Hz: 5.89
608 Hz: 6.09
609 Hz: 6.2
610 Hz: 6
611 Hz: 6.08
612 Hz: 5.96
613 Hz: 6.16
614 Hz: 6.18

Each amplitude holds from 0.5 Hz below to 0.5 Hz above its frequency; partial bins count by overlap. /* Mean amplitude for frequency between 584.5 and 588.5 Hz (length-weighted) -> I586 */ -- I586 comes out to 6.37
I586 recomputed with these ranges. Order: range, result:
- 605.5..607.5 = 5.81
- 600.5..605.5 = 6.15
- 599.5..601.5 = 6.62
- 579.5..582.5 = 6.86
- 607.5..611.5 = 6.09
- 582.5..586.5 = 6.5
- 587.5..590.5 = 5.81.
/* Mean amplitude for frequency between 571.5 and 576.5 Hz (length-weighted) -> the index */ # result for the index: 6.98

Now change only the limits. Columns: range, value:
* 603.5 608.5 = 5.92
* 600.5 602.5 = 6.42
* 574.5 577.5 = 6.97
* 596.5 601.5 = 6.28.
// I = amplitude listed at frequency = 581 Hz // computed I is 6.83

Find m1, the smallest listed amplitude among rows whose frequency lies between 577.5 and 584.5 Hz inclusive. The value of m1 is 6.43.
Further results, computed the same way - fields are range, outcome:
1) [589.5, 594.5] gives 5.48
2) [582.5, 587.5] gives 6.42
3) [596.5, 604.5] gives 5.59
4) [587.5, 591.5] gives 5.52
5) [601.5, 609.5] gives 5.73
